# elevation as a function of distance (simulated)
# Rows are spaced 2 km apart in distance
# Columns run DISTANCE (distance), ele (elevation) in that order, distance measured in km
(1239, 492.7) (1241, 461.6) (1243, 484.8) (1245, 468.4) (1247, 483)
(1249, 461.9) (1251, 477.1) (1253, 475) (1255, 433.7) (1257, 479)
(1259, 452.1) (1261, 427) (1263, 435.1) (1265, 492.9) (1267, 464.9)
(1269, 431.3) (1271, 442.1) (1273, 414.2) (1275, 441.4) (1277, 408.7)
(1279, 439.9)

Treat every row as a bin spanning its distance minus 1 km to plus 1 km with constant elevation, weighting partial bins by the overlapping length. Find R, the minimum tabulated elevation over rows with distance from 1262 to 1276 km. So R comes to 414.2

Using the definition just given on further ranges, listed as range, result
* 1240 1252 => 461.6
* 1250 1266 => 427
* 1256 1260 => 452.1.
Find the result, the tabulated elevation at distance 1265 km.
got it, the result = 492.9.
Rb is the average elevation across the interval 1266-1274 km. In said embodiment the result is 438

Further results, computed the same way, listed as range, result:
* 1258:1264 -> 438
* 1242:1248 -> 479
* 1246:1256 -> 466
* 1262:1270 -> 456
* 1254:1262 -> 448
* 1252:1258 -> 463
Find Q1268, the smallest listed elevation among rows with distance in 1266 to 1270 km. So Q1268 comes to 431.3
